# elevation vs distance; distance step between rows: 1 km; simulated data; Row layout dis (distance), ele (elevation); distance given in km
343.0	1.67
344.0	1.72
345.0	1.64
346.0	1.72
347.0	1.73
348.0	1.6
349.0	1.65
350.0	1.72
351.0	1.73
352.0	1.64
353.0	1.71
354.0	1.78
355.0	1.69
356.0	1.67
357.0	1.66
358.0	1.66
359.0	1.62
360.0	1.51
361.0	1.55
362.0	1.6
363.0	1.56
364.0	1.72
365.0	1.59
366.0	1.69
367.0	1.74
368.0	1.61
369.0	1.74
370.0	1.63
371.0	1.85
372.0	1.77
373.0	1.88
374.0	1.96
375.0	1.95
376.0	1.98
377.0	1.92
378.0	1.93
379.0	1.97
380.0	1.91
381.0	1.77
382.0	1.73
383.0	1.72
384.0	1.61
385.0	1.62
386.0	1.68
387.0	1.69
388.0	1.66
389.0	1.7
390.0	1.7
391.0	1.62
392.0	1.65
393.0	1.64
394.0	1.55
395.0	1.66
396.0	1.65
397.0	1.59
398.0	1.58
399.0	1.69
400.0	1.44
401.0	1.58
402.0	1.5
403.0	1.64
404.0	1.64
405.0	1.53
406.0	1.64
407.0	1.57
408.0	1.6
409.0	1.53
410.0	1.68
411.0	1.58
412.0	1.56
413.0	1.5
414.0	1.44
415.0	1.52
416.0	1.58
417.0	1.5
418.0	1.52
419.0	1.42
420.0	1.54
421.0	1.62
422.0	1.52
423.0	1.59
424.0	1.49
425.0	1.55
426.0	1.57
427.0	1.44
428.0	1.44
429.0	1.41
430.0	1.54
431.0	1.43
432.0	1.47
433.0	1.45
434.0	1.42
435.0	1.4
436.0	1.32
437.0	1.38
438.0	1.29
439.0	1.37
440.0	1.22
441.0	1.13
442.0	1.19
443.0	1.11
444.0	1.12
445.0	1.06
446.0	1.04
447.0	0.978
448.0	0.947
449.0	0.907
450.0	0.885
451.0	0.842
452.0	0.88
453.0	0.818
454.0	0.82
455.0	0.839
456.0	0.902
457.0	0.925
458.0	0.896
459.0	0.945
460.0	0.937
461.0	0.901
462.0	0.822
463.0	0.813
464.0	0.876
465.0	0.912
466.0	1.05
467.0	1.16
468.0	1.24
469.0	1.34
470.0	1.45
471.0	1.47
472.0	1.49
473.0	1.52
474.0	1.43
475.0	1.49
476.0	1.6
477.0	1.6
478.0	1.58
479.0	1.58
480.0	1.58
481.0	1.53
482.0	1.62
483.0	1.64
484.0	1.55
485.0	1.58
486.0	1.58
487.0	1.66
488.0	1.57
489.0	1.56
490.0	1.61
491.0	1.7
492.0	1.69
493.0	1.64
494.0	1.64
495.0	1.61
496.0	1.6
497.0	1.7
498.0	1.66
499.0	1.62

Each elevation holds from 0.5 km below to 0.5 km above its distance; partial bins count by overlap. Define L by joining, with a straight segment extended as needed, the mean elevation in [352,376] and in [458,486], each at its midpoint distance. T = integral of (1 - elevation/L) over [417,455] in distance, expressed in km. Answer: 4.8 km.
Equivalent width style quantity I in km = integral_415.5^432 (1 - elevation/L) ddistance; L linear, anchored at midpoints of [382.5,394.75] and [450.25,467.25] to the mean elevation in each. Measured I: -3.0 km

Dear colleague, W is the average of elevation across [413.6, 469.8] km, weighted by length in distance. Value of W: 1.21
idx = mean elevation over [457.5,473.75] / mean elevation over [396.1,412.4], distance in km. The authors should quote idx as 0.71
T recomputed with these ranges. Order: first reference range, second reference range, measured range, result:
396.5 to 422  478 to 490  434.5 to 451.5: 4.79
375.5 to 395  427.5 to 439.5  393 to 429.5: 0.16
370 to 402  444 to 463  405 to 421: -1.70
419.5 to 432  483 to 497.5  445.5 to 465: 8.33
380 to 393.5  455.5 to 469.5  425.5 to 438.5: -1.68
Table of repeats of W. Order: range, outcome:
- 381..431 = 1.58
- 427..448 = 1.28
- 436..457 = 1.04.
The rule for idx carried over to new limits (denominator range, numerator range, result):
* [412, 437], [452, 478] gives 0.76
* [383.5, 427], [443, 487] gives 0.75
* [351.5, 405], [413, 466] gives 0.72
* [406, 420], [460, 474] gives 0.75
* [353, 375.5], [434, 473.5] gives 0.64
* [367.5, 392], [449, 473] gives 0.57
